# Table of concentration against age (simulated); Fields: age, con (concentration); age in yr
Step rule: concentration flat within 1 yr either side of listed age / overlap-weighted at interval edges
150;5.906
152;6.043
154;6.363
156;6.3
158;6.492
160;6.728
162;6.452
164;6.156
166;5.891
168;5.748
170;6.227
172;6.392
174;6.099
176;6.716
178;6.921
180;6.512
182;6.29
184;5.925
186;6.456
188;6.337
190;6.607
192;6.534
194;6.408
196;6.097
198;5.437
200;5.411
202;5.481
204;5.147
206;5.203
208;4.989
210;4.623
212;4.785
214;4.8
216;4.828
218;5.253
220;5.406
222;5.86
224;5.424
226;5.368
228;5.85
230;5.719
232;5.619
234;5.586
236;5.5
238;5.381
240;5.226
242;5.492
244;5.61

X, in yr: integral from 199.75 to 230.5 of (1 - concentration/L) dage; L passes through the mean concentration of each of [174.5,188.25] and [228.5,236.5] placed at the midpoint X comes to 3.4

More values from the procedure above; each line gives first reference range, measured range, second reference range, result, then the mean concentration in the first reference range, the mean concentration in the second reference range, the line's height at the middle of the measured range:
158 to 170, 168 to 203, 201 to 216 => -3.66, 6.22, 4.99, 5.63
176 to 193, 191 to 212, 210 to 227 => 1.22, 6.46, 5.18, 5.82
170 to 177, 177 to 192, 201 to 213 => -1.29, 6.38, 5.04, 5.94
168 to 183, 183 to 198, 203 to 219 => -1.27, 6.4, 4.95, 5.79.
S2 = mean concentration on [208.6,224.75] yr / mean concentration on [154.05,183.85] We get 0.8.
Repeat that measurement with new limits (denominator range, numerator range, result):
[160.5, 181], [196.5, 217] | 0.81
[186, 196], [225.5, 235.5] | 0.88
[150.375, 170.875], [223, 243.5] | 0.89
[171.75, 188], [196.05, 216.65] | 0.80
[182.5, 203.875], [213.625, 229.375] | 0.89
